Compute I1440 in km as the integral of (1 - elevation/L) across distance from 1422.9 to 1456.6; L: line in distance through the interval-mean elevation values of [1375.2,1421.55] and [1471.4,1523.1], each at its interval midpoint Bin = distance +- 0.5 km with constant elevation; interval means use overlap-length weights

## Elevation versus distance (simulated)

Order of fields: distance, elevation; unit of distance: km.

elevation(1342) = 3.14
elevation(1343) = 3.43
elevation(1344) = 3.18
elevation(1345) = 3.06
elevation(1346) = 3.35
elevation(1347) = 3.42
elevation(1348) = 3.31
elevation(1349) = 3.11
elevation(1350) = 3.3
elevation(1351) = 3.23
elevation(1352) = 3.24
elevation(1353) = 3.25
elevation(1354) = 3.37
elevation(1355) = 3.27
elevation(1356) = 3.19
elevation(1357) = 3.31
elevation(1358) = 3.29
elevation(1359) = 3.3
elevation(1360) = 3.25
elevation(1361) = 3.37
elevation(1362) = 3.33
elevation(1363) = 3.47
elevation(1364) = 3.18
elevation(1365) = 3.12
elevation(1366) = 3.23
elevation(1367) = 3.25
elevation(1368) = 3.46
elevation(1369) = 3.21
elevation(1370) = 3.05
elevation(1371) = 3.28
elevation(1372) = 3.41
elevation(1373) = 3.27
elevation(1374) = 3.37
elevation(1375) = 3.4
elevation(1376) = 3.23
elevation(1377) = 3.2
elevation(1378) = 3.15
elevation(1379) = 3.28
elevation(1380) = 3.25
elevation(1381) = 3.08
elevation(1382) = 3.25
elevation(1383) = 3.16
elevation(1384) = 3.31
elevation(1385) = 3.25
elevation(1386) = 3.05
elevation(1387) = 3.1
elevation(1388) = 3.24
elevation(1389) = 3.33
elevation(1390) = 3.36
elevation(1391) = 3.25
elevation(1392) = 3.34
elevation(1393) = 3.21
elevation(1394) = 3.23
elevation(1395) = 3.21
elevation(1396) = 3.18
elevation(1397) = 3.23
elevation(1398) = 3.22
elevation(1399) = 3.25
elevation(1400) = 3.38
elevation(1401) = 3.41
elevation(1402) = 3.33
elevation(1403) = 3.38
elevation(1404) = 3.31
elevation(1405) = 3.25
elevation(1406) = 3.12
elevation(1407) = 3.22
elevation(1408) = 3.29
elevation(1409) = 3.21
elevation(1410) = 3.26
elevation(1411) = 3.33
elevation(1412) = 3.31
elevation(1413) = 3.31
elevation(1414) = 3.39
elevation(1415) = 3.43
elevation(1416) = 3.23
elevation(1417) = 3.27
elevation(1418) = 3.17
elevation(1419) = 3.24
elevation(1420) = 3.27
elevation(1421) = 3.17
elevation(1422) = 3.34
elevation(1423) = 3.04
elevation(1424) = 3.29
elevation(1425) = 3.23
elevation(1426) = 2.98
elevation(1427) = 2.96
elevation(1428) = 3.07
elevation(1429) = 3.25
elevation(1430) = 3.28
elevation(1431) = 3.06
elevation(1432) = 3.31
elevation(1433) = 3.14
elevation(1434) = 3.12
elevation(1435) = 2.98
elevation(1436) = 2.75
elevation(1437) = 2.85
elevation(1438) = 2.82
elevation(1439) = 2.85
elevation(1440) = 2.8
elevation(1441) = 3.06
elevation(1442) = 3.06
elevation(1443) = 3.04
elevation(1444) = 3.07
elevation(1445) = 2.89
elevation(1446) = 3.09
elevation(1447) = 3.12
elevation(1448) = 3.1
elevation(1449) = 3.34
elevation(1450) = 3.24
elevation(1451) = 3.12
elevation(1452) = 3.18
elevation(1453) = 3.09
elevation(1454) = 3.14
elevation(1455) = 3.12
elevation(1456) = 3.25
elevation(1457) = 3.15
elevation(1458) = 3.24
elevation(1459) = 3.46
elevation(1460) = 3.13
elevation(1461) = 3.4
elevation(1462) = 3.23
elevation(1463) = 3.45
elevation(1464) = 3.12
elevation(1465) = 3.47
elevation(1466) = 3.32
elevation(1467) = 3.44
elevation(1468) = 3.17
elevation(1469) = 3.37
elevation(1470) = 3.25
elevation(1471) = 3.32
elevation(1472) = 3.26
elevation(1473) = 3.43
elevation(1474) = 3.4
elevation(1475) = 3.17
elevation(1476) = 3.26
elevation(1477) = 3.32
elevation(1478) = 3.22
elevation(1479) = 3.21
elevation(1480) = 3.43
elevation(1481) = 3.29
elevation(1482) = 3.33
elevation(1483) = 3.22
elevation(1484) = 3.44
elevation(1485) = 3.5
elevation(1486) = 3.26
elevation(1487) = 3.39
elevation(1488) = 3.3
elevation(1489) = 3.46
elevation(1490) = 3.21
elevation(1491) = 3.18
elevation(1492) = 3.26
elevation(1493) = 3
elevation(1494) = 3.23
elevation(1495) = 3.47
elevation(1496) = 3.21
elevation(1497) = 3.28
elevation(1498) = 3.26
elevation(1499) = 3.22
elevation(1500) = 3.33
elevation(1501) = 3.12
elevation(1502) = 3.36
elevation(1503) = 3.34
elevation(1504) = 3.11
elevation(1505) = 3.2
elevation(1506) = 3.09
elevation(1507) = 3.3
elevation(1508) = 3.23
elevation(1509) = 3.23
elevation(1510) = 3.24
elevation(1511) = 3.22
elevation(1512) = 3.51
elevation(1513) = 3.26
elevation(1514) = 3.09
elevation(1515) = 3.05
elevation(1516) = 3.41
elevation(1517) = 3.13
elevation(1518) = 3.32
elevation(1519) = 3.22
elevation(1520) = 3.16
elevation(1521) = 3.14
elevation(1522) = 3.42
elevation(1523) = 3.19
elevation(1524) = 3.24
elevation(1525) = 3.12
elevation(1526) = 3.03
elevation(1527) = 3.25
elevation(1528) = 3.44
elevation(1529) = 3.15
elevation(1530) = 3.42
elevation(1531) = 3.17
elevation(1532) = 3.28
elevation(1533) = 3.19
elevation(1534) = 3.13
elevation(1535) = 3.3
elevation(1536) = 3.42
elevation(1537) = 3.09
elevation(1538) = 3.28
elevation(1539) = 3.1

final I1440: 1.9 km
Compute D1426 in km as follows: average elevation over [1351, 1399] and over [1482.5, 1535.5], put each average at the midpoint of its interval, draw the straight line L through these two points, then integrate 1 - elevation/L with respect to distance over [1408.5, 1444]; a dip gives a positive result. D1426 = 1.3 km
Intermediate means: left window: 3.25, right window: 3.25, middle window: 3.14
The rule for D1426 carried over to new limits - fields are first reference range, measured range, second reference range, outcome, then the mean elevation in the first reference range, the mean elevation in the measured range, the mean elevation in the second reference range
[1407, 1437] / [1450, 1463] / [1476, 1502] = 0.1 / 3.19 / 3.22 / 3.29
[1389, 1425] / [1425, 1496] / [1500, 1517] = 1.1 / 3.27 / 3.2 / 3.23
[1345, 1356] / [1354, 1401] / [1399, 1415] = 0.4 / 3.27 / 3.26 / 3.3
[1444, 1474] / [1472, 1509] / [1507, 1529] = -0.5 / 3.24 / 3.28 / 3.23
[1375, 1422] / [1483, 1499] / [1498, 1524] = -0.3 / 3.26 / 3.29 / 3.24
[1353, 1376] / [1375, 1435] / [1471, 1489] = 1.2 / 3.29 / 3.23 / 3.32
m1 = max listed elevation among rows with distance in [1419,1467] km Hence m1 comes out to 3.47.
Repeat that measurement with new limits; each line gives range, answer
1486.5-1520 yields 3.51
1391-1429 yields 3.43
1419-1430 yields 3.34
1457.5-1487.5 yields 3.5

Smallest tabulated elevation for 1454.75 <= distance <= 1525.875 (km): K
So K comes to 3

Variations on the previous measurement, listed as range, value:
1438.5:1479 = 2.8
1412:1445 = 2.75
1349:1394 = 3.05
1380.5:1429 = 2.96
